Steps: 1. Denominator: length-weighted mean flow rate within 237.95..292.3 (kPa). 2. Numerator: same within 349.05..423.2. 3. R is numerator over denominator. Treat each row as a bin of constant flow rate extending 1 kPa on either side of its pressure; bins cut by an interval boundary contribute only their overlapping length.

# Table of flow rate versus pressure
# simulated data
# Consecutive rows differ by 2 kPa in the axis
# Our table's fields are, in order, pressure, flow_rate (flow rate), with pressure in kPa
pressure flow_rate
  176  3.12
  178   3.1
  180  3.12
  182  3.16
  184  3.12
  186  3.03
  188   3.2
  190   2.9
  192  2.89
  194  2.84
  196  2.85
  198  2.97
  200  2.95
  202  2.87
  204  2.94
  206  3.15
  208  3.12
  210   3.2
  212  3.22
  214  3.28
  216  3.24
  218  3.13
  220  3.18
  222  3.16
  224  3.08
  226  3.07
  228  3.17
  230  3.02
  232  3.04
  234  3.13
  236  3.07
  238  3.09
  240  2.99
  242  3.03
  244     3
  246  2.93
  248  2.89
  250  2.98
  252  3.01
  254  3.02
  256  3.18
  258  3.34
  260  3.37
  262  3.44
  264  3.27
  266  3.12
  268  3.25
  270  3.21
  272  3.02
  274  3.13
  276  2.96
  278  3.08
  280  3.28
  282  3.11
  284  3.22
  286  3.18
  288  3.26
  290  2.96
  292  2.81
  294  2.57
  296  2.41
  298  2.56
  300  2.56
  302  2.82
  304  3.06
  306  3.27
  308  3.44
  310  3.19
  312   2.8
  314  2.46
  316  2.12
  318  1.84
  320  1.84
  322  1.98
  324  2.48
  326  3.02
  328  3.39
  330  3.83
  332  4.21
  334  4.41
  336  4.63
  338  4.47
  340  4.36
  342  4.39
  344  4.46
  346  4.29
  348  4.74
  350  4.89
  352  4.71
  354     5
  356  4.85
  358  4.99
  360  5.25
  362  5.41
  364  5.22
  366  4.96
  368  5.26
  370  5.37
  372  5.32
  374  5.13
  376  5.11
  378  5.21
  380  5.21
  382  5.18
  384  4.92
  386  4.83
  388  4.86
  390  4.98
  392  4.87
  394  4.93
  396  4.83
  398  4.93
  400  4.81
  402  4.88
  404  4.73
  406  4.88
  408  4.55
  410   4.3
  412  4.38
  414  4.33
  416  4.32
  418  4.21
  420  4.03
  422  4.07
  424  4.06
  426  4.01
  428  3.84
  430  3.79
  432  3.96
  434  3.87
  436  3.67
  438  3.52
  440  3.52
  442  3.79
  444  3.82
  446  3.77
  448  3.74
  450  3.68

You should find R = 1.56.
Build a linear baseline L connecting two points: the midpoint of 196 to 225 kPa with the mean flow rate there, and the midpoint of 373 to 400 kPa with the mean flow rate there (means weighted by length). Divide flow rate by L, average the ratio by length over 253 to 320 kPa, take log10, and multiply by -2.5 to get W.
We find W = 0.30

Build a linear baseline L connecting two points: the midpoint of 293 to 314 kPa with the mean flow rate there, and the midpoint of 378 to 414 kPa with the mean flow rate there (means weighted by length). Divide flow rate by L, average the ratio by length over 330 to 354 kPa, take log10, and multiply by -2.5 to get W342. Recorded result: -0.22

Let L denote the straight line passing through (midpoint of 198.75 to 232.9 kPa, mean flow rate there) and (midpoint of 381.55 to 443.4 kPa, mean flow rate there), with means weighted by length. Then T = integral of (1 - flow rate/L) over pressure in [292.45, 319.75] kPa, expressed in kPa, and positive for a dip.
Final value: 7.5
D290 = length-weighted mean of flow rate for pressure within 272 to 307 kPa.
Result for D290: 2.96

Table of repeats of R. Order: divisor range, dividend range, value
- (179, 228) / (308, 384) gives 1.37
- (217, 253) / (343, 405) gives 1.63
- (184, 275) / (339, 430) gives 1.54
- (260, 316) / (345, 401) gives 1.66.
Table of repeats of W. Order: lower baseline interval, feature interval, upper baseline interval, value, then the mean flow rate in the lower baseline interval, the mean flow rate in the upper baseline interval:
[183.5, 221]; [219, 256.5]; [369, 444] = 0.086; 3.06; 4.51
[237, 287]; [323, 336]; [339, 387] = 0.197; 3.12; 4.96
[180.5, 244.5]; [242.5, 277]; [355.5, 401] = 0.164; 3.07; 5.06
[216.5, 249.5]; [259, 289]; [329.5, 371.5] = 0.145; 3.06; 4.77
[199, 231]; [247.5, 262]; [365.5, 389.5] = 0.148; 3.11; 5.11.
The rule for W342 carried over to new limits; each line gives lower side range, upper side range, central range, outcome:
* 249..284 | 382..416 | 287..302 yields 0.26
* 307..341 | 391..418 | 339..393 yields -0.25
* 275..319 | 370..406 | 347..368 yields -0.17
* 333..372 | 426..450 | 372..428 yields -0.11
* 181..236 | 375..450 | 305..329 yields 0.38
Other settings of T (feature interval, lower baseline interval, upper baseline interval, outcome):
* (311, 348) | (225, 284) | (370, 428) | 5.1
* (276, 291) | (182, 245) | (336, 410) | 2.8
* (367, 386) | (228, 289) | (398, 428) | -5.0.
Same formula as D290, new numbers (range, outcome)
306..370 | 3.98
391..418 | 4.66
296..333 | 2.81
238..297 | 3.07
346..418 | 4.9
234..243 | 3.05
